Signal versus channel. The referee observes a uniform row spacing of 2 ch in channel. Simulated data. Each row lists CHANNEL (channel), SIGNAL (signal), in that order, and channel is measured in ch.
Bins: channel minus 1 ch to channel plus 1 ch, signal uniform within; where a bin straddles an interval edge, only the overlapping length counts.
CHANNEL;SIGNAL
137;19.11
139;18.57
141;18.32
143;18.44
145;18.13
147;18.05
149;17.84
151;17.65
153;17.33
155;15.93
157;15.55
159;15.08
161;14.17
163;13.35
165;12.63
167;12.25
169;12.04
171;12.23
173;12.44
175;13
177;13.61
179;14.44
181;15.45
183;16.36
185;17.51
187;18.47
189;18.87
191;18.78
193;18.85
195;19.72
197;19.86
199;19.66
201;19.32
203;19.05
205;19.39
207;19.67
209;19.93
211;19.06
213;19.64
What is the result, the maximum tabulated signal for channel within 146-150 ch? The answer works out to 18.05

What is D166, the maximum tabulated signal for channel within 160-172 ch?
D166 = 14.17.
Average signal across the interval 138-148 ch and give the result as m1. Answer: 18.3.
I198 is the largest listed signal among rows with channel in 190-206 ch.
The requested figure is 19.86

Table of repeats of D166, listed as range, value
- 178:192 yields 18.87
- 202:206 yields 19.39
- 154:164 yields 15.93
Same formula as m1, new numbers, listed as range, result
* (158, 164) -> 14.2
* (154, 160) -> 15.5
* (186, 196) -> 18.9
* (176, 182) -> 14.5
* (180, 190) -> 17.3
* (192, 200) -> 19.5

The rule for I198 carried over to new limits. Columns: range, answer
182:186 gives 17.51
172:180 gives 14.44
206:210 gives 19.93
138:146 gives 18.57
